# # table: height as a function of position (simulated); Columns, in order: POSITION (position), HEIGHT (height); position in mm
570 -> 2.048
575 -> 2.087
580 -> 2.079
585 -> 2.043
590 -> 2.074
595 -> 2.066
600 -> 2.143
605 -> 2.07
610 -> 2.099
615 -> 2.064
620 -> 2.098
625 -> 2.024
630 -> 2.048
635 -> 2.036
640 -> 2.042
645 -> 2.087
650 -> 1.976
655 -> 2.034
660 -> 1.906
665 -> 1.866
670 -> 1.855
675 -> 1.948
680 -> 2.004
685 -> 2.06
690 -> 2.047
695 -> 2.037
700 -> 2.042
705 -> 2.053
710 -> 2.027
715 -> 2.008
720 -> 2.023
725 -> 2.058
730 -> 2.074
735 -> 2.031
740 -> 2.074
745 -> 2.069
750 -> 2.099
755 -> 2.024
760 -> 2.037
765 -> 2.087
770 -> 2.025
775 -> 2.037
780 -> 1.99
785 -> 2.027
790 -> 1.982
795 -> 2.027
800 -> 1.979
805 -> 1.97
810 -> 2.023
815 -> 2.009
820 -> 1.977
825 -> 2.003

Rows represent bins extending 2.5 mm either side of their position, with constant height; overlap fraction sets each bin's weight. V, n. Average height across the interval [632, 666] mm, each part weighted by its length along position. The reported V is 2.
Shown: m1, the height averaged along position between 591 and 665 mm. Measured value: 2.04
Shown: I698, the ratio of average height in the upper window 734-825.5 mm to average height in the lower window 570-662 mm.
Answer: 0.99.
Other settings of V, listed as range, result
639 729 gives 2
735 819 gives 2.03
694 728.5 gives 2.04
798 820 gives 1.99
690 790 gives 2.04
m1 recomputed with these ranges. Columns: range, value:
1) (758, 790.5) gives 2.03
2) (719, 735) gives 2.05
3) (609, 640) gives 2.06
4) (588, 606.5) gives 2.09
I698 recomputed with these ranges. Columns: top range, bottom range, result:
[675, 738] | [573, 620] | 0.98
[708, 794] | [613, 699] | 1.02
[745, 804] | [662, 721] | 1.02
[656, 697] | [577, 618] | 0.95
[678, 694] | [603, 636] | 0.99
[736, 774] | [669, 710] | 1.02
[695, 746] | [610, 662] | 1.00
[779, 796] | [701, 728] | 0.99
